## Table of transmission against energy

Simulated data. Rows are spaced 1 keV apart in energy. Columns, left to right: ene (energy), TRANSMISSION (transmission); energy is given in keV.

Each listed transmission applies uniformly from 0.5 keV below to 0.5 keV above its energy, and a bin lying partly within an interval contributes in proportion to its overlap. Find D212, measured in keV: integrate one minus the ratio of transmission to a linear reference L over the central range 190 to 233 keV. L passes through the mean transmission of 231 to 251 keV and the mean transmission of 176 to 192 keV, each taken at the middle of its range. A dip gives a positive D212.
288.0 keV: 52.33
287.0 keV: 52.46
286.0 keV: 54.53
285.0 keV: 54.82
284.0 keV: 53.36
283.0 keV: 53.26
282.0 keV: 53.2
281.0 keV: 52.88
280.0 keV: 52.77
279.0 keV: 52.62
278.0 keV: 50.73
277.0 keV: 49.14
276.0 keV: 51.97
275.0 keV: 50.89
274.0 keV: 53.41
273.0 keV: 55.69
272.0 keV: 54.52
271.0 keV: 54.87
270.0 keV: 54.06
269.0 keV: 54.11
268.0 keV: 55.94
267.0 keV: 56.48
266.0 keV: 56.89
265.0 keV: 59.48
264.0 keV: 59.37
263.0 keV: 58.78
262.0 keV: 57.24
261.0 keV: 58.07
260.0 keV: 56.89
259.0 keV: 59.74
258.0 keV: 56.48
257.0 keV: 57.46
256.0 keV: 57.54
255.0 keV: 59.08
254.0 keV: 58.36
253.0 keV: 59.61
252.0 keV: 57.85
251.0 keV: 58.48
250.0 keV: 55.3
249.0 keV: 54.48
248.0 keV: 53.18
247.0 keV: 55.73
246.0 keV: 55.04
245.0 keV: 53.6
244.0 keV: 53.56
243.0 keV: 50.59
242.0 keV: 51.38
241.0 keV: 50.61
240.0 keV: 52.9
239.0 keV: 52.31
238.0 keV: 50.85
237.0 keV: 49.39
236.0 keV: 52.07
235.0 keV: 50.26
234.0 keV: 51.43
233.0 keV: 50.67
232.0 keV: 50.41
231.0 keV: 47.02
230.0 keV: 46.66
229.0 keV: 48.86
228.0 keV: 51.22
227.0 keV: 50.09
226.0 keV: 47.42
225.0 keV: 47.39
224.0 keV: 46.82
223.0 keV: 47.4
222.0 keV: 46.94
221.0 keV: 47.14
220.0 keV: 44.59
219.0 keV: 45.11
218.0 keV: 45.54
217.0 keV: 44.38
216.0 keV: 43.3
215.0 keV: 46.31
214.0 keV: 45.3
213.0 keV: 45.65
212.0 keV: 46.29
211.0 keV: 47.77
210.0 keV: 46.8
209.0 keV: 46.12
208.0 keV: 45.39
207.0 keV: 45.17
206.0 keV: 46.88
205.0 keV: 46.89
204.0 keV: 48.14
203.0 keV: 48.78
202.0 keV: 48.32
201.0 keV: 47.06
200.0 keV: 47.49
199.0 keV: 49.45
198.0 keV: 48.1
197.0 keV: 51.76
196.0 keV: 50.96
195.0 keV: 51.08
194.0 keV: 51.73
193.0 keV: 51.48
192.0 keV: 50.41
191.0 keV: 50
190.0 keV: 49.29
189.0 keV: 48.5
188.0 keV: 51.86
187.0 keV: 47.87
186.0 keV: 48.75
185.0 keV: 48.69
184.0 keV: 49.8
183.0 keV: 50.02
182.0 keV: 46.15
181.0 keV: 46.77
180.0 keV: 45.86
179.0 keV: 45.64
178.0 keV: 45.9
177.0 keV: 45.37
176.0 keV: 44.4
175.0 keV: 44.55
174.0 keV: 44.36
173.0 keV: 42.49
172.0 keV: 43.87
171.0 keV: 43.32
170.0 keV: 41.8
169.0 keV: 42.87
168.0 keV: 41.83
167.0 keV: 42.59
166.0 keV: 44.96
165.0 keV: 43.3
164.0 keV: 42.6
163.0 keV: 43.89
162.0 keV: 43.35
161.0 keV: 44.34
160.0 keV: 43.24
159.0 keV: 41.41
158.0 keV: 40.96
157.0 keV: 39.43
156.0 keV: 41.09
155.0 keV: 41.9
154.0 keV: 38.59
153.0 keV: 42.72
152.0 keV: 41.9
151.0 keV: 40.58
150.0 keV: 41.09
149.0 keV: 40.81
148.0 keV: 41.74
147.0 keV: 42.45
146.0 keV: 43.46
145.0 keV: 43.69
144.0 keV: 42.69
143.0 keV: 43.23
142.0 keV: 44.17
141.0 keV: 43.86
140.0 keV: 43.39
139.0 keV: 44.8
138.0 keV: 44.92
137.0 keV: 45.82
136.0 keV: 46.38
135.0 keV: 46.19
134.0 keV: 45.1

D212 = 2.0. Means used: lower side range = 48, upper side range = 52.3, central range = 47.8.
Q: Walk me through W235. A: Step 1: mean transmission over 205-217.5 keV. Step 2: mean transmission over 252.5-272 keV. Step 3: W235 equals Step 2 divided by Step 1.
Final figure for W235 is 1.3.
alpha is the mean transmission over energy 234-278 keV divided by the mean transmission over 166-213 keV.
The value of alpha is 1.2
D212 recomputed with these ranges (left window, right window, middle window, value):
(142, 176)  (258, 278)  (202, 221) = 1.0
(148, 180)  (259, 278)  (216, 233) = 1.0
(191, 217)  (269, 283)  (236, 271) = -2.9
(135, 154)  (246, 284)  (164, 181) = 0.8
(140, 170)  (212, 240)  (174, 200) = -2.1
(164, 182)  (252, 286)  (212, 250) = 1.2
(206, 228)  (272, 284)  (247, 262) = -2.1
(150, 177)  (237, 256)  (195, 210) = 0.1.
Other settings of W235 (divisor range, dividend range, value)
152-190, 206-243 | 1.08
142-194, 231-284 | 1.22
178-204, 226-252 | 1.06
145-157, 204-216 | 1.11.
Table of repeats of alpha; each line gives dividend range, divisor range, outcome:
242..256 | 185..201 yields 1.12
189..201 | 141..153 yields 1.18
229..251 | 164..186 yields 1.15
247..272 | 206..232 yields 1.22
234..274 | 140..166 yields 1.31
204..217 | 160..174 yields 1.06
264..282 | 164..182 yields 1.22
